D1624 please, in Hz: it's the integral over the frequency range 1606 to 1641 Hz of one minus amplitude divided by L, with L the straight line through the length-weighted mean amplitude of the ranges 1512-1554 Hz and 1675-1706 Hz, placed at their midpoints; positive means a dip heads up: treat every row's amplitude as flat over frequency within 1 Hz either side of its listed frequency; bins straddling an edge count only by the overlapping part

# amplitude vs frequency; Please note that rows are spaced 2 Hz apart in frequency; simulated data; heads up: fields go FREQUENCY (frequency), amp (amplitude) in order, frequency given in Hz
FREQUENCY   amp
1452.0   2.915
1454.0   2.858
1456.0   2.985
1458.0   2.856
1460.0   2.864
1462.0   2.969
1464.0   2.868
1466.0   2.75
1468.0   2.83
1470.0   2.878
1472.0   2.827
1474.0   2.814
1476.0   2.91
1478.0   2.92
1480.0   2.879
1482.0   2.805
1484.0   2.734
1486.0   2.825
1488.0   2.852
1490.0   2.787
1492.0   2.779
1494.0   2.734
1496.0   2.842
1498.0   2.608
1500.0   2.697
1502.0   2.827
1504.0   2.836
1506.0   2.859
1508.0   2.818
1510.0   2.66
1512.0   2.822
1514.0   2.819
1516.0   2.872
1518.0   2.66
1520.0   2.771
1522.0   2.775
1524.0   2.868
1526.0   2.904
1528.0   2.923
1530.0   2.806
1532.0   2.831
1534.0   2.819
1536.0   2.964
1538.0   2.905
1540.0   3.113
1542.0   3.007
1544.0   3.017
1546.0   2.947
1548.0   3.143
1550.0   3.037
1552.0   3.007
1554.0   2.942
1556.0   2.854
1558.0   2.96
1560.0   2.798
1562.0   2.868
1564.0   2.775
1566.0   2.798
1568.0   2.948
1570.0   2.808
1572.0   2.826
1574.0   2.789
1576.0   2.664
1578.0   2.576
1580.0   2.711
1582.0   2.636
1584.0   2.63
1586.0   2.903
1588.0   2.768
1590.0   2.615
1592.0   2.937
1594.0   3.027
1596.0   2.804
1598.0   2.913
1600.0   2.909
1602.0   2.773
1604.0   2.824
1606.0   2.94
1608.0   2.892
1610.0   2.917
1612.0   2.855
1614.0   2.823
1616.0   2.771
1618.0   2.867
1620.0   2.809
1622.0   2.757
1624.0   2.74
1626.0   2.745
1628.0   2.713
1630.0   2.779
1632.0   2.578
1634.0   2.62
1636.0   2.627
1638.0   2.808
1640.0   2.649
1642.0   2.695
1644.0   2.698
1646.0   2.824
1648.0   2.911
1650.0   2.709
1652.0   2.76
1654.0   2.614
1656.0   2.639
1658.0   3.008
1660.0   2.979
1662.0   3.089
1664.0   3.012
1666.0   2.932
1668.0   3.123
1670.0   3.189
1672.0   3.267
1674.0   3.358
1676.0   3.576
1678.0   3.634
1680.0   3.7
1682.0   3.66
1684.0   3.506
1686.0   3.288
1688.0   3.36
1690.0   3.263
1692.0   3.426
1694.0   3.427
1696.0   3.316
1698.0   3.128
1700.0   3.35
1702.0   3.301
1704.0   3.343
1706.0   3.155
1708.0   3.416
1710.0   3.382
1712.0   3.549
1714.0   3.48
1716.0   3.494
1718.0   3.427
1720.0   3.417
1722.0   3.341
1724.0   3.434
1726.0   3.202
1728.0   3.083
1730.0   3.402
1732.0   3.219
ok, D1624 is 4.7 Hz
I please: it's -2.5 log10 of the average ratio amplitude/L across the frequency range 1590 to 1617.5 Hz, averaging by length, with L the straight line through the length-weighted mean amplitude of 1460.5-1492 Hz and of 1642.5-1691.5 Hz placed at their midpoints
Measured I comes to 0.06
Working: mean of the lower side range 2.84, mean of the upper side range 3.13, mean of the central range 2.87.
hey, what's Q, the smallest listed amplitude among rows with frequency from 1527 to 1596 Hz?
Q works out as 2.576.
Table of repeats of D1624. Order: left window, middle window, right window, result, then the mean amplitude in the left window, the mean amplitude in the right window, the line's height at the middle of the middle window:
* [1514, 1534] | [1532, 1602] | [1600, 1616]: -0.6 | 2.82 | 2.86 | 2.84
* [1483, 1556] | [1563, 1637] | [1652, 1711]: 6.4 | 2.86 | 3.25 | 3.05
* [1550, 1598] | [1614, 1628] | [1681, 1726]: 1.1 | 2.82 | 3.38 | 3.02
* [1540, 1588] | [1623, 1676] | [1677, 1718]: 5.8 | 2.86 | 3.41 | 3.21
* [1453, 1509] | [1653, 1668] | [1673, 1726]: 1.8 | 2.83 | 3.41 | 3.31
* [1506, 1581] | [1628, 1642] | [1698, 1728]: 2.0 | 2.86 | 3.36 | 3.13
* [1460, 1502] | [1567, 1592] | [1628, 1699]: 1.7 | 2.82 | 3.06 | 2.95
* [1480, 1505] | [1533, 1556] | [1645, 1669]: -1.4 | 2.78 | 2.88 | 2.81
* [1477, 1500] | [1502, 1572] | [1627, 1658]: -2.8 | 2.79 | 2.72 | 2.77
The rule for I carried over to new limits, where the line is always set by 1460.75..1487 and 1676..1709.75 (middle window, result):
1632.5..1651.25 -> 0.198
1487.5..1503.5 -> 0.052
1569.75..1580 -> 0.140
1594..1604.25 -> 0.107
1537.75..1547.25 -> 0.004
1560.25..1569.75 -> 0.087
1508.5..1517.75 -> 0.061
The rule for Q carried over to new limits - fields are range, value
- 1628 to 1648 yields 2.578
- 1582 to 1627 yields 2.615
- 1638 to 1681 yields 2.614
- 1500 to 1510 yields 2.66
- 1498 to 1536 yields 2.608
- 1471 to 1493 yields 2.734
